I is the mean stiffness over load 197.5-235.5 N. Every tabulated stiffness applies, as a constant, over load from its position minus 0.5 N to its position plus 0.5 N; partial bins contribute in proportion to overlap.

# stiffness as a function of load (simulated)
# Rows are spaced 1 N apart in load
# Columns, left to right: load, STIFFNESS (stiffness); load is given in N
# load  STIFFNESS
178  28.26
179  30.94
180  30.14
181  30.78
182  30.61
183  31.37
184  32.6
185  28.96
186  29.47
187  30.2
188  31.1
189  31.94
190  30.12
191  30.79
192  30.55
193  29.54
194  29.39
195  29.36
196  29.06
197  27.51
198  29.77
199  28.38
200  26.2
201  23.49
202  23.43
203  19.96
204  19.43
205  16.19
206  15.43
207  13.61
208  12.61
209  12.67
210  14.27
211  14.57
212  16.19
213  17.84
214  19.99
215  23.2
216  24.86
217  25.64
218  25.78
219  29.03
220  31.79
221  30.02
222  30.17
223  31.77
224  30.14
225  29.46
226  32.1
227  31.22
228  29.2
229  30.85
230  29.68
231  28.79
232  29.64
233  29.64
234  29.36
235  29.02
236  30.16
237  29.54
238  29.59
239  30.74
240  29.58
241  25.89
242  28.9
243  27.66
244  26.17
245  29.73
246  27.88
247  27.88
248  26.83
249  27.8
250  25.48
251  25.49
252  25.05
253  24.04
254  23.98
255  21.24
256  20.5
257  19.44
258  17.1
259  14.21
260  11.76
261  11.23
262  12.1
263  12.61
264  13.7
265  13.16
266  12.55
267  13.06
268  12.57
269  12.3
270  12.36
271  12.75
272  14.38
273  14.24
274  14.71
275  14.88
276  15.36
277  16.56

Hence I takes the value 24.6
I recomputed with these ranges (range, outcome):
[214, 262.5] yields 26.2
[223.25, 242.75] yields 29.7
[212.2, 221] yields 24.8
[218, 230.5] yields 30.3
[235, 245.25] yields 28.8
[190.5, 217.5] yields 22.4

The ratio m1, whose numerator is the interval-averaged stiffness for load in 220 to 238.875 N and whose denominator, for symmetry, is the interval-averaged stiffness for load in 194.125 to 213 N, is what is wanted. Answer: 1.45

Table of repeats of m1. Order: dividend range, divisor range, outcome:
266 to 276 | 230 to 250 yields 0.47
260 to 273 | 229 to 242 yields 0.43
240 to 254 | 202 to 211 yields 1.69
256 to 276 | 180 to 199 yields 0.46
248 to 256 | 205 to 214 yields 1.64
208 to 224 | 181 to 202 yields 0.78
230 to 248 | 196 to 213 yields 1.45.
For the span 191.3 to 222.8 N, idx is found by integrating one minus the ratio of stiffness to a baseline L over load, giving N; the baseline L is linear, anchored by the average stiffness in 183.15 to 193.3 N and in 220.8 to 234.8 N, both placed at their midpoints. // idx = 7.3 N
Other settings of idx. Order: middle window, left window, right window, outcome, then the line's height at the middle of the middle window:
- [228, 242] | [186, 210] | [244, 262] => -3.9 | 23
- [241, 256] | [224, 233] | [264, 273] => -3.2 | 21.6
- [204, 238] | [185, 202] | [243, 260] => 1.7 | 26.5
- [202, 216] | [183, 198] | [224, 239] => 6.0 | 30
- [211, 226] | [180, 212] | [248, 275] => -2.5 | 22.4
